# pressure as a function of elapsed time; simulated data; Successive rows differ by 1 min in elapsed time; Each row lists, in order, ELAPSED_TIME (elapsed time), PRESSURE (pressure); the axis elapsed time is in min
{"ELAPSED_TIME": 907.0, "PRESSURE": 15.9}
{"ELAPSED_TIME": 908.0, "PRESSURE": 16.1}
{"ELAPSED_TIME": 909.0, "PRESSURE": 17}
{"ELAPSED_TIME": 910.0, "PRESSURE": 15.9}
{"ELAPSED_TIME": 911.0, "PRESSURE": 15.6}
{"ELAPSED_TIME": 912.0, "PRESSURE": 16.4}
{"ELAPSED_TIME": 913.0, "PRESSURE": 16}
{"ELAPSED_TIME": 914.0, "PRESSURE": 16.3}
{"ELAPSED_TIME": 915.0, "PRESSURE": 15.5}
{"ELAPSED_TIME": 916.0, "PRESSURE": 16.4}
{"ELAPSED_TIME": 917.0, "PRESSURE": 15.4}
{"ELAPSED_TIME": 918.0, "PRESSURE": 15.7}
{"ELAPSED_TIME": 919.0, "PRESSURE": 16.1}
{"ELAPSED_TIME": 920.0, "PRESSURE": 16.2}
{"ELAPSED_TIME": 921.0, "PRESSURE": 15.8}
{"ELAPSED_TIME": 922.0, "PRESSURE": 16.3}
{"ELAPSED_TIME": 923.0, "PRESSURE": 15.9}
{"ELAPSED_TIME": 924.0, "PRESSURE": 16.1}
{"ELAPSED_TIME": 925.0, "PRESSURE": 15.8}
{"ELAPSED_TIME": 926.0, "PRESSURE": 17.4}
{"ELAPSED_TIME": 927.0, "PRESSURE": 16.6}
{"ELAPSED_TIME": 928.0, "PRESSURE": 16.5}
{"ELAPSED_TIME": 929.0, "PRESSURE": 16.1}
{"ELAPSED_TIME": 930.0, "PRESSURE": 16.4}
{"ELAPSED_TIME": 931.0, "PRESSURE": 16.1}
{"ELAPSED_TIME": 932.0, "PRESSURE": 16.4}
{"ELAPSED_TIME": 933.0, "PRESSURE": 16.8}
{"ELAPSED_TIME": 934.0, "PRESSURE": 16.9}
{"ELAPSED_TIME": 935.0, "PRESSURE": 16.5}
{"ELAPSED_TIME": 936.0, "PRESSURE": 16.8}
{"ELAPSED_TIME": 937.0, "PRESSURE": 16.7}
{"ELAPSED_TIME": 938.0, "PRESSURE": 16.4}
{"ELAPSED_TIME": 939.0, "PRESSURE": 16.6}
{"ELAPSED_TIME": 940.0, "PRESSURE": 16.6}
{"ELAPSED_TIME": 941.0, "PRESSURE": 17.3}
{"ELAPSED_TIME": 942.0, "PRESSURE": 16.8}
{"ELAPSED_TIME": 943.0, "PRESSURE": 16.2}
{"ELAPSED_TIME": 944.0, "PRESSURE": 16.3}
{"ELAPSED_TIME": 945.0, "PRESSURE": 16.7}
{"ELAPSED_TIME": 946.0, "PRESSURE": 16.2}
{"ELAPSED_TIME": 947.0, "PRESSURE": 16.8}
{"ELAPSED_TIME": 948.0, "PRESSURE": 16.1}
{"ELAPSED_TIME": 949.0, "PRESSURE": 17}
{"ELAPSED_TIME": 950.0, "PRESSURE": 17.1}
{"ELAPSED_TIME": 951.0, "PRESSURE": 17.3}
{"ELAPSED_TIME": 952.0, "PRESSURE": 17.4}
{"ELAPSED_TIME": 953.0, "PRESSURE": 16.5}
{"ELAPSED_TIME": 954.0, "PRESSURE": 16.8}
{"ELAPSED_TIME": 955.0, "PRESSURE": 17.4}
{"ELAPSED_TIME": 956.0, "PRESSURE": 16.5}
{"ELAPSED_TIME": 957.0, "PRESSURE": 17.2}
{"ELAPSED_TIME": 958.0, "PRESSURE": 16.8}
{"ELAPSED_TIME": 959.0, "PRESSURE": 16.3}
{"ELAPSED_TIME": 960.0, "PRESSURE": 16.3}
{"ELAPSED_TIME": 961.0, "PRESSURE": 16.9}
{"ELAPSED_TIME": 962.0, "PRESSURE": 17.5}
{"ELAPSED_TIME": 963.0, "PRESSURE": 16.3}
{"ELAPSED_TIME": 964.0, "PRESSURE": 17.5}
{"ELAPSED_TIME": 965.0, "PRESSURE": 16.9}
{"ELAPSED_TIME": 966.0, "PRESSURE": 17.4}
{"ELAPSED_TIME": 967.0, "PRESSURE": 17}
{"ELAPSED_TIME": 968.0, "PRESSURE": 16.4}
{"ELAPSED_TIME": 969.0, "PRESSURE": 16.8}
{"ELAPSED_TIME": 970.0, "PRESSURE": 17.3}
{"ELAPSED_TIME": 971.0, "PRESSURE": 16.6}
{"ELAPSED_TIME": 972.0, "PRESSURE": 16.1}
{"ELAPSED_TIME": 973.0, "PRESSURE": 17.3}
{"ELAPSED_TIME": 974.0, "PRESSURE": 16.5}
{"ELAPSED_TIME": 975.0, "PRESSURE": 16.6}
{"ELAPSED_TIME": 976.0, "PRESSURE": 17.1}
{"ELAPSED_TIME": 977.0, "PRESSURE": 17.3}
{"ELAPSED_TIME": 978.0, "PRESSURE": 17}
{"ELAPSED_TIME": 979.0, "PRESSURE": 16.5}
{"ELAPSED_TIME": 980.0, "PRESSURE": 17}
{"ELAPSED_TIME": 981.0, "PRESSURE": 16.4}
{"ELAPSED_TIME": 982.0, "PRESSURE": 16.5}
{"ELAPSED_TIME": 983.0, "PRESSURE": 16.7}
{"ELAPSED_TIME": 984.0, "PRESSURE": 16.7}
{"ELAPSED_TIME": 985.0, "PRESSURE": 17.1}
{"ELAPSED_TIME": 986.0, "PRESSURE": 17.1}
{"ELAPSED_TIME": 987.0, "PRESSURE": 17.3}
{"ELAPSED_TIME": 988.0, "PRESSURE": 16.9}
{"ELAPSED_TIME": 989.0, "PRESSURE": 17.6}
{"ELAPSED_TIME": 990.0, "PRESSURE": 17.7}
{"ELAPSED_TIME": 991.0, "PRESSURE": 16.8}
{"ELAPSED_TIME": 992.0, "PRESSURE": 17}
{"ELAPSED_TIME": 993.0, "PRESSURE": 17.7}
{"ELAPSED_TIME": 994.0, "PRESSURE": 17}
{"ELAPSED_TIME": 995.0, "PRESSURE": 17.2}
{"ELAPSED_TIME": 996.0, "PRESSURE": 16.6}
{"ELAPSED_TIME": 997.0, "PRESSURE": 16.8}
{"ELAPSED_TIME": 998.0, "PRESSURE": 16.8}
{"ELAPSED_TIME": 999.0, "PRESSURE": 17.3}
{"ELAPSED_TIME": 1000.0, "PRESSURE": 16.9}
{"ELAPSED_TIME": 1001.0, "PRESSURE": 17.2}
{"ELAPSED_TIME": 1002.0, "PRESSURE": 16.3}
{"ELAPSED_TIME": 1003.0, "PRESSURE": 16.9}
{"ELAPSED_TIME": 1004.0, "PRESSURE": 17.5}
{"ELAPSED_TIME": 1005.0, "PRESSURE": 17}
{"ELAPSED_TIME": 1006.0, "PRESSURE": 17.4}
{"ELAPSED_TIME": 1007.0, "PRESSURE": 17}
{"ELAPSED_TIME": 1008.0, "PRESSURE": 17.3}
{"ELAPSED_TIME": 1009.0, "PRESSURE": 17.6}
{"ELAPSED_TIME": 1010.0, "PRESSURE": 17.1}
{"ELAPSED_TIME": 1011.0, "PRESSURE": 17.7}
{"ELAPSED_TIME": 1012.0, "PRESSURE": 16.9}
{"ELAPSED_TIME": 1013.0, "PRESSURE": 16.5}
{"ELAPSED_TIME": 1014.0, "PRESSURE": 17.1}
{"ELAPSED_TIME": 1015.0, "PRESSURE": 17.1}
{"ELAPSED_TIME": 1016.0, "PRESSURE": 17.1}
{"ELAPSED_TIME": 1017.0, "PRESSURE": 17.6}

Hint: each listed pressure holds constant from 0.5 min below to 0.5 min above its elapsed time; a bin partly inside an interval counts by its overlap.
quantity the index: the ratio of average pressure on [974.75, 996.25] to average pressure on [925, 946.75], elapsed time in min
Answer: 1.03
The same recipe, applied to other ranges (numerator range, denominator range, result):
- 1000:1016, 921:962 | 1.03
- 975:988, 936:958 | 1.01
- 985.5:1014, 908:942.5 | 1.05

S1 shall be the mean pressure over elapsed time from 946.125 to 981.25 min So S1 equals 16.9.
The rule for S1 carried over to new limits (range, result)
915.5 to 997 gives 16.7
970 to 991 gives 16.9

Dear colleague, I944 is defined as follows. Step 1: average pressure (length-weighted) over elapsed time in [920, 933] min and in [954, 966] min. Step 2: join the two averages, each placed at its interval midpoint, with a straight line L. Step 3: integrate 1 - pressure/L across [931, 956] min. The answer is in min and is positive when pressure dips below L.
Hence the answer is -0.2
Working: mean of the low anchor 16.3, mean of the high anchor 16.9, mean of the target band 16.7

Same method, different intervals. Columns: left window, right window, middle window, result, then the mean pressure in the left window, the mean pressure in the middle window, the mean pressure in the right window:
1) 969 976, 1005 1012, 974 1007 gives 0.08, 16.8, 17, 17.3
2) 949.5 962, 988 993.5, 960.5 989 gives 0.39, 16.9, 16.9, 17.3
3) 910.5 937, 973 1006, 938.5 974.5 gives -0.41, 16.2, 16.8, 17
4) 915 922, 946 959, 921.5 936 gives -0.20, 15.9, 16.4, 16.9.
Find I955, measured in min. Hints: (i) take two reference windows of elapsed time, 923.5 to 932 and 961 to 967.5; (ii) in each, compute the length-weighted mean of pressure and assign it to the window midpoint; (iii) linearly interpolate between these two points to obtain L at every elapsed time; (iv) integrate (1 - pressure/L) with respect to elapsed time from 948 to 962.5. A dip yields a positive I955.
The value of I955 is 0.0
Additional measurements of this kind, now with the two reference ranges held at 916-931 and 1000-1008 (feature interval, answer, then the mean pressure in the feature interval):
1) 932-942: -0.2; 16.7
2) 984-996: -0.2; 17.2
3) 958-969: -0.2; 16.8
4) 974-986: 0.0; 16.8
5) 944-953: -0.2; 16.8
